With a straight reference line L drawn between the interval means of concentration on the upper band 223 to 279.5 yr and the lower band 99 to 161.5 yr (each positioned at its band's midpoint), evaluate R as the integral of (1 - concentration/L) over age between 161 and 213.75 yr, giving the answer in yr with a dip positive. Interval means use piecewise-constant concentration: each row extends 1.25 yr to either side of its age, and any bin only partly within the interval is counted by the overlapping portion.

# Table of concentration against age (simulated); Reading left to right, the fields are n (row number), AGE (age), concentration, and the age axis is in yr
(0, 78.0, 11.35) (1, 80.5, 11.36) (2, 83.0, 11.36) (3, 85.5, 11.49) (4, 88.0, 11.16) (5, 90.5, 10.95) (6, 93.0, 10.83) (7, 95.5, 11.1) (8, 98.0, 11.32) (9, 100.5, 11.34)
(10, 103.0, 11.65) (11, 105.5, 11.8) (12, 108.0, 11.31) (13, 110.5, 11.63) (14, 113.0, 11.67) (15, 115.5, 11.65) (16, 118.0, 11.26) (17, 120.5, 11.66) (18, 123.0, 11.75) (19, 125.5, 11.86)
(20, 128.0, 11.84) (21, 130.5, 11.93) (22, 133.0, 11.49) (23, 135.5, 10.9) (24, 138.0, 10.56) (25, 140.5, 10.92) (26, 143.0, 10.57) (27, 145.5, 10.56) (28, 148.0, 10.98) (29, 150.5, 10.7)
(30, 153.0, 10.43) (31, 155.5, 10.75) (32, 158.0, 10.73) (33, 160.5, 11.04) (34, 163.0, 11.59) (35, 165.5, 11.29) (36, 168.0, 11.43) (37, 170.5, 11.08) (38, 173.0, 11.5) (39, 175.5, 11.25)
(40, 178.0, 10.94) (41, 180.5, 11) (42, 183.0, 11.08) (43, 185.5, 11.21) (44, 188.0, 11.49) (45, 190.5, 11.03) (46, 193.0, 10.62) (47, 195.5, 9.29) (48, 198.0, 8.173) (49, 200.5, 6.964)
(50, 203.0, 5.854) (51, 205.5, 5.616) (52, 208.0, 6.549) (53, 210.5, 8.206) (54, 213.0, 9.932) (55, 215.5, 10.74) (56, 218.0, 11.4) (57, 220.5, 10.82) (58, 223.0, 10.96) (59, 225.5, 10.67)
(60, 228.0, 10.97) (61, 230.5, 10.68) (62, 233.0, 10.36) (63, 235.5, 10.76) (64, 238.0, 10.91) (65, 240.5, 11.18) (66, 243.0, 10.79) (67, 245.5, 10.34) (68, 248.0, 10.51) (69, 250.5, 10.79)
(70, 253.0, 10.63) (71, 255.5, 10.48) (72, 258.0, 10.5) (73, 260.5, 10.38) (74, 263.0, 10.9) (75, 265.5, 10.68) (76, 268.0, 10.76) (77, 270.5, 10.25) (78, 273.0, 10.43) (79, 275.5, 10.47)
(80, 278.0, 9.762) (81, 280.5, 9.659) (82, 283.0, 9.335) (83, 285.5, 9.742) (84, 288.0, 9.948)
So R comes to 5.4 yr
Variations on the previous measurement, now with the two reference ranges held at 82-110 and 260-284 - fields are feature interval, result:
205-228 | 2.1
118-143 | -0.6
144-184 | -0.4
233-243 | -0.4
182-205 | 2.9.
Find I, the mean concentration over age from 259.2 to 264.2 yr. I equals 10.6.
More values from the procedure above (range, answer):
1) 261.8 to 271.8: 10.6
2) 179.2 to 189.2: 11.2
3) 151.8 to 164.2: 10.9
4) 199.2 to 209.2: 6.25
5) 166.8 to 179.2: 11.2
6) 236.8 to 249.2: 10.7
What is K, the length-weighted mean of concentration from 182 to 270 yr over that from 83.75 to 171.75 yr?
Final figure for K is 0.90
